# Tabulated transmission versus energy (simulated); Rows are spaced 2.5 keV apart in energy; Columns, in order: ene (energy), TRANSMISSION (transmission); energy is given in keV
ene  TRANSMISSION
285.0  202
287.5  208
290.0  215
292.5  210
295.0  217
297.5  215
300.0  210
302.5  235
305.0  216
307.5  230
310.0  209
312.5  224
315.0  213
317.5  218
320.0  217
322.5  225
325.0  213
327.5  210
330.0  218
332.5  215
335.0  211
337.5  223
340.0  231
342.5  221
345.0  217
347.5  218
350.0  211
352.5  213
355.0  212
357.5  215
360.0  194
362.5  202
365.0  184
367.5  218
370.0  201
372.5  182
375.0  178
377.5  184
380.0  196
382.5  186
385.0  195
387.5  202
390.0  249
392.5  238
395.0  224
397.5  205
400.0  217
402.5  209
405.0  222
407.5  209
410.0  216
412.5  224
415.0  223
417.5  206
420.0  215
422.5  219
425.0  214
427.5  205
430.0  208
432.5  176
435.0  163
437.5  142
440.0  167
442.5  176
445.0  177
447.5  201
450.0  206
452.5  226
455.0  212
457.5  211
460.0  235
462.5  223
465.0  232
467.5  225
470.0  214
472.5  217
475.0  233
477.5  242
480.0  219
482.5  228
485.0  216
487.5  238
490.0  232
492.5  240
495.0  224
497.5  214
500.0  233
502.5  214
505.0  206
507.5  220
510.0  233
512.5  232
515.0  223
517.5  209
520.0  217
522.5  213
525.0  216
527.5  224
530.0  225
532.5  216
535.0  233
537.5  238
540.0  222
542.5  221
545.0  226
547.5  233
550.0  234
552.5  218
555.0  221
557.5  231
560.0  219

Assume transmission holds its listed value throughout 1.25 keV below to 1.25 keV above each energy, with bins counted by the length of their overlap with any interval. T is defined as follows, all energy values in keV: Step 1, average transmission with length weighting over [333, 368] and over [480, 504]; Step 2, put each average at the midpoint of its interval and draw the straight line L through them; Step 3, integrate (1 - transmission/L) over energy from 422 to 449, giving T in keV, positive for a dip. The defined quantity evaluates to 4.3 keV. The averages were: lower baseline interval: 212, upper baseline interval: 226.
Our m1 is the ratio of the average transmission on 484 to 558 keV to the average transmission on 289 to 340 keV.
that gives 1.03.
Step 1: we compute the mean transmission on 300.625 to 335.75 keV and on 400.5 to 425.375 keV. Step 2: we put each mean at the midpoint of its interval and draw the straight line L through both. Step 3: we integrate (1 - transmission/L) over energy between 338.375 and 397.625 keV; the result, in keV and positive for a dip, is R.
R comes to 2.6 keV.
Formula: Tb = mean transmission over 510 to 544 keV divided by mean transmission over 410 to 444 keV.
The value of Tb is 1.14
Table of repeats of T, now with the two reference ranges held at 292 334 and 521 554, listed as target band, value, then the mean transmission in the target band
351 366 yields 1.0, 204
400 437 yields 2.3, 207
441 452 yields 1.5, 192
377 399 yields 1.0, 210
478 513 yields -0.3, 225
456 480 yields -0.3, 225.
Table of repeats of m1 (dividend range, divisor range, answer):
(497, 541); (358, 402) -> 1.09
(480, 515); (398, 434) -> 1.07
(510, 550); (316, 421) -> 1.06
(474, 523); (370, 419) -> 1.08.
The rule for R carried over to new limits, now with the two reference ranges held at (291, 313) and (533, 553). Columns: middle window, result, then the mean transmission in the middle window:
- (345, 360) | 0.54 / 212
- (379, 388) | 1.11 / 194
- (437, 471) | 3.00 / 205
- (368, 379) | 1.62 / 189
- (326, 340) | 0.17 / 217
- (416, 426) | 0.42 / 214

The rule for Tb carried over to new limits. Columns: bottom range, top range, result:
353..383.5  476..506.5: 1.15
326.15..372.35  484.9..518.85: 1.06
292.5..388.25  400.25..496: 1.01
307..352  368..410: 0.95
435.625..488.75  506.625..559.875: 1.06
